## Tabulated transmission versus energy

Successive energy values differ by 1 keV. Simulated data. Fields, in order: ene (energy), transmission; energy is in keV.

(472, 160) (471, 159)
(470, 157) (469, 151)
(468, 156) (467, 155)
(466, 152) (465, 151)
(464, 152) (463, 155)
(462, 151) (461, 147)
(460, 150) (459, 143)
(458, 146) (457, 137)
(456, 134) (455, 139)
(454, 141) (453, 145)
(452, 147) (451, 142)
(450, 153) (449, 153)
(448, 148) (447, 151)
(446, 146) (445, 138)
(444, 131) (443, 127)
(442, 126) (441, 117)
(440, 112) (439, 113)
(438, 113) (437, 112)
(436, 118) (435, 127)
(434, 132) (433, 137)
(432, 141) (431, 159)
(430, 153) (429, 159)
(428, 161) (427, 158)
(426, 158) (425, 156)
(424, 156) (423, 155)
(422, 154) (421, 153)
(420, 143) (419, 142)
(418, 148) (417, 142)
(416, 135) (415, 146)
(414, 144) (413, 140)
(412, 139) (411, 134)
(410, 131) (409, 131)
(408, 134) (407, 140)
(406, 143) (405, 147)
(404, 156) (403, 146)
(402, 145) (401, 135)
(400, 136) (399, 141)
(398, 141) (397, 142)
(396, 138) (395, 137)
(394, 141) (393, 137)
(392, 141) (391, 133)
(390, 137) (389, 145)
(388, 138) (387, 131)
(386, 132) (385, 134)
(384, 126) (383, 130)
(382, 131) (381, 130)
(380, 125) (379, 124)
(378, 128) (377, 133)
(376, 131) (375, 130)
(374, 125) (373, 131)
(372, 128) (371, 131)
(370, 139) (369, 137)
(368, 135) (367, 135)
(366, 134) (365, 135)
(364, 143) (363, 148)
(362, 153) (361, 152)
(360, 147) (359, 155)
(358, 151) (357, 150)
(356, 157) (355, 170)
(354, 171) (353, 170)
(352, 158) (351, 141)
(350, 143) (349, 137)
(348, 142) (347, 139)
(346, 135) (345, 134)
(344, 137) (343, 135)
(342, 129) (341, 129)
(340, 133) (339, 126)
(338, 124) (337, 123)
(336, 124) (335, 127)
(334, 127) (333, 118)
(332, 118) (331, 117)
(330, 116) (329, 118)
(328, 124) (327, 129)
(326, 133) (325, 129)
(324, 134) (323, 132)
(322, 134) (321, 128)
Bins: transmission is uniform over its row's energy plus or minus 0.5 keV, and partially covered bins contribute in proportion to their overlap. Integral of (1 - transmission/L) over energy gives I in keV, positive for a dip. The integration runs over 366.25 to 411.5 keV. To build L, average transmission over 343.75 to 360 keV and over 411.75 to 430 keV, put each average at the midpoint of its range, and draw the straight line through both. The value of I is 4.3 keV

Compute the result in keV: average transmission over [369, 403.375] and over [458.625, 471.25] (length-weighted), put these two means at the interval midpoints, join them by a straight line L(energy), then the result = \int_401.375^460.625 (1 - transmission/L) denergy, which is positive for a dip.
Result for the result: 1.3 keV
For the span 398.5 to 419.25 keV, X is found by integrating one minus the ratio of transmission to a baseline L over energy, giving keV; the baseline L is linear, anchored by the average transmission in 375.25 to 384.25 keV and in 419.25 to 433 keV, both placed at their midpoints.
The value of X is 0.5 keV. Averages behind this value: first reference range 129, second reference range 153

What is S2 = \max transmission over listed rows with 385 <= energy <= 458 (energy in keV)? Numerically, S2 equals 161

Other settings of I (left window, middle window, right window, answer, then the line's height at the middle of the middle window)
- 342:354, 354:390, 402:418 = 1.06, 142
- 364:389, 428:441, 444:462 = 0.87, 141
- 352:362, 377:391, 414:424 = 1.95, 153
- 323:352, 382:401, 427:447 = -0.64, 132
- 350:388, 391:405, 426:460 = -0.17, 139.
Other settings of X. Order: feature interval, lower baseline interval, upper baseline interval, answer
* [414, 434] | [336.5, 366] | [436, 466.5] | -1.38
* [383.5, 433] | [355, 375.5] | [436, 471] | -0.67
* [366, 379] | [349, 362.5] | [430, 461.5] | 1.68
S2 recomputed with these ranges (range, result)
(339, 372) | 171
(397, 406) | 156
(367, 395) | 145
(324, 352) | 158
